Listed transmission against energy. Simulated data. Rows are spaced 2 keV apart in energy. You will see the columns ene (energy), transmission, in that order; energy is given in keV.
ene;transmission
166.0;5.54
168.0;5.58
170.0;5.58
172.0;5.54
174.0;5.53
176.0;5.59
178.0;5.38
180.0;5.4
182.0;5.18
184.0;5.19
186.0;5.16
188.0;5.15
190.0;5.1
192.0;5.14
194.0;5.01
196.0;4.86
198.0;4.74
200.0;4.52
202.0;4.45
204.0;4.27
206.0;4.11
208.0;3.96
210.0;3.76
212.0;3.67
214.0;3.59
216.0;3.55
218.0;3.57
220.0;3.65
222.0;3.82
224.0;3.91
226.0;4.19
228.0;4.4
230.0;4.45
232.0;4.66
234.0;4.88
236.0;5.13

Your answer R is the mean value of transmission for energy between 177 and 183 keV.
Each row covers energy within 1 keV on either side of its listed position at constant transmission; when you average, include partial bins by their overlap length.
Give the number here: 5.32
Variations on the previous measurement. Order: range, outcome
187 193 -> 5.13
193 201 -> 4.78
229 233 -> 4.55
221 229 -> 4.08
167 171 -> 5.58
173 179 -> 5.5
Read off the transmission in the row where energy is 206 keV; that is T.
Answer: 4.11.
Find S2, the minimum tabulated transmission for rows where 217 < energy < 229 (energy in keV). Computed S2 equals 3.57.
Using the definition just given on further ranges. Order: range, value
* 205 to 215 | 3.59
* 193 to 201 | 4.52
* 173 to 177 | 5.53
